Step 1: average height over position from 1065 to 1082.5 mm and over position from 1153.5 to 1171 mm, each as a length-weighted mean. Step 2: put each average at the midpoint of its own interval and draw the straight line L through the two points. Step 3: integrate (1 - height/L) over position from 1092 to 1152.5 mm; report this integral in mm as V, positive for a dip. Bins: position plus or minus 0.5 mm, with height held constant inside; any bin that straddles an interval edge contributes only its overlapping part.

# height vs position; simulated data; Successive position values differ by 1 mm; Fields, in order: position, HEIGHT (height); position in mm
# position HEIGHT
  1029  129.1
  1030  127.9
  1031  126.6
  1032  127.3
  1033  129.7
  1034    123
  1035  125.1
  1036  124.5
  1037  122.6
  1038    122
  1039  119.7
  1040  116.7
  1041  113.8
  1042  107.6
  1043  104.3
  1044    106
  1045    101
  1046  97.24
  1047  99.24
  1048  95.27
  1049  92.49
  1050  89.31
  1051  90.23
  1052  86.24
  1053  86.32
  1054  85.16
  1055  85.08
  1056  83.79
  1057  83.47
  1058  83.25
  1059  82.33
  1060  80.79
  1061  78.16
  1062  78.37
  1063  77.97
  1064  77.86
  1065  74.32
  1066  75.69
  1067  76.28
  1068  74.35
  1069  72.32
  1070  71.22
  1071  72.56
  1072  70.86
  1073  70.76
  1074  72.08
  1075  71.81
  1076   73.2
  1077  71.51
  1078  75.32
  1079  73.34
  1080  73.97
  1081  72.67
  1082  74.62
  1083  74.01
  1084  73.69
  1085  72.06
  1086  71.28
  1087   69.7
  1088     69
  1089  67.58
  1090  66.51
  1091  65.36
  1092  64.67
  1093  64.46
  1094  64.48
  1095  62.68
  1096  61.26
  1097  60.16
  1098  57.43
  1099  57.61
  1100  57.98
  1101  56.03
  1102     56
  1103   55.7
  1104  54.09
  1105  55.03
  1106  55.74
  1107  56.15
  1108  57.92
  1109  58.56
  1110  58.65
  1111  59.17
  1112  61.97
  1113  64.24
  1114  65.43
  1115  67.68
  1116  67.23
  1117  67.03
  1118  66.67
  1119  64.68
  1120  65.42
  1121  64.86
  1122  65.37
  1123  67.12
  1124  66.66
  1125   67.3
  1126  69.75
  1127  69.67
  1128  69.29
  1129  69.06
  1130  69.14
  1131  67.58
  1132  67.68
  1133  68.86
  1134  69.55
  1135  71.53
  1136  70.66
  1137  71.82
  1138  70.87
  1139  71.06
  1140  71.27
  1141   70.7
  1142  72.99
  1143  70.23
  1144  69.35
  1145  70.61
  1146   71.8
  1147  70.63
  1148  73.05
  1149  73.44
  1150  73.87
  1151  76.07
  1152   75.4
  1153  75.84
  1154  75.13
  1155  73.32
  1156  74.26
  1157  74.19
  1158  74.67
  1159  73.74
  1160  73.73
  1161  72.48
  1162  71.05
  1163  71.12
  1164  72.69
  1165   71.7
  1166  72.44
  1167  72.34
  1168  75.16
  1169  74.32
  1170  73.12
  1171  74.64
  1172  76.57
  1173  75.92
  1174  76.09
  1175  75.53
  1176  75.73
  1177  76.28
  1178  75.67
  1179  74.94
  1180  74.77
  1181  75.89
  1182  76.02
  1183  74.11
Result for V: 6.2 mm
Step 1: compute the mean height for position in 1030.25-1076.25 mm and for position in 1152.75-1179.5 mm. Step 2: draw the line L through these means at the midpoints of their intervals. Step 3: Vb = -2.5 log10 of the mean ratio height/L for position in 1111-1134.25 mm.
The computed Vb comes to 0.215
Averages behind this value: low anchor 93.3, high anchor 74.2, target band 66.9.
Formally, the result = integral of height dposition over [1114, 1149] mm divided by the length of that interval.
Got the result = 69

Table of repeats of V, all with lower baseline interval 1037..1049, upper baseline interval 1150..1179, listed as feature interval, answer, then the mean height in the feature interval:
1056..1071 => 3.58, 77.6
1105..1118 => 3.97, 61.6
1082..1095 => 3.63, 68.6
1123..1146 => 3.52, 69.8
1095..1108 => 4.88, 57.2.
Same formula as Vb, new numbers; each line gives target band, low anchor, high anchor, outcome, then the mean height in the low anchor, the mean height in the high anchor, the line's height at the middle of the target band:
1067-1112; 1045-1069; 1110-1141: 0.16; 84.2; 67.5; 76.3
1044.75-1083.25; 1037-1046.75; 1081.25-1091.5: 0.13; 110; 70.4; 90.4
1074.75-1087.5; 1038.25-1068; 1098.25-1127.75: 0.06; 90.6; 62.1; 77.3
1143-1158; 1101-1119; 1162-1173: -0.06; 60.4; 73.4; 69.6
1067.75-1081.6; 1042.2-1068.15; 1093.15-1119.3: 0.06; 86.7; 60.4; 76.7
